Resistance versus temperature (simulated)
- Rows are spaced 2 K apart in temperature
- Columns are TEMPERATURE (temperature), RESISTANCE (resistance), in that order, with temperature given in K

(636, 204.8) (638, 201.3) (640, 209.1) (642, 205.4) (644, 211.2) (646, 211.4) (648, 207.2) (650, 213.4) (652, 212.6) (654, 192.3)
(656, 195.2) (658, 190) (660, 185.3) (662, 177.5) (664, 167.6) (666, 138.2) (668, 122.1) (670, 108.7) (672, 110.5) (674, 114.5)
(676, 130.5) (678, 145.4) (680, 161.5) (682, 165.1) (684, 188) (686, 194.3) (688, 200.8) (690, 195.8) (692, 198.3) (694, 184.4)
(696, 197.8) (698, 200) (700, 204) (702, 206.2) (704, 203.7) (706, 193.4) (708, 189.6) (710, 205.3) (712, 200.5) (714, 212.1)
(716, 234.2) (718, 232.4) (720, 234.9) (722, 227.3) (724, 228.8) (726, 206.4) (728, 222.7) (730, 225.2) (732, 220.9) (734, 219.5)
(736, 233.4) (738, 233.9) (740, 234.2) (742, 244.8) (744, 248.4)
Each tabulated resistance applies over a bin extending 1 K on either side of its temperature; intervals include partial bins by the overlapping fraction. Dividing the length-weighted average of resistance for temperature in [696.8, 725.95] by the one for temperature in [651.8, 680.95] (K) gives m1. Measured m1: 1.37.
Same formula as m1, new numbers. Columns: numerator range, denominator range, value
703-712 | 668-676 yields 1.72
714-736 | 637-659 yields 1.10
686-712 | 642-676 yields 1.15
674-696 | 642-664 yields 0.88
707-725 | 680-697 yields 1.16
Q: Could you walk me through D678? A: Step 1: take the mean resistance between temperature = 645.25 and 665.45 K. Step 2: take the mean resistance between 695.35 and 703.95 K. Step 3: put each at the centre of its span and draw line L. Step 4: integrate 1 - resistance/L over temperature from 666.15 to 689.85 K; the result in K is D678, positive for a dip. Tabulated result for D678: 5.7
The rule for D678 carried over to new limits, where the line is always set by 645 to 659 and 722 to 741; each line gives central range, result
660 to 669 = 2.2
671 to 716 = 6.7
